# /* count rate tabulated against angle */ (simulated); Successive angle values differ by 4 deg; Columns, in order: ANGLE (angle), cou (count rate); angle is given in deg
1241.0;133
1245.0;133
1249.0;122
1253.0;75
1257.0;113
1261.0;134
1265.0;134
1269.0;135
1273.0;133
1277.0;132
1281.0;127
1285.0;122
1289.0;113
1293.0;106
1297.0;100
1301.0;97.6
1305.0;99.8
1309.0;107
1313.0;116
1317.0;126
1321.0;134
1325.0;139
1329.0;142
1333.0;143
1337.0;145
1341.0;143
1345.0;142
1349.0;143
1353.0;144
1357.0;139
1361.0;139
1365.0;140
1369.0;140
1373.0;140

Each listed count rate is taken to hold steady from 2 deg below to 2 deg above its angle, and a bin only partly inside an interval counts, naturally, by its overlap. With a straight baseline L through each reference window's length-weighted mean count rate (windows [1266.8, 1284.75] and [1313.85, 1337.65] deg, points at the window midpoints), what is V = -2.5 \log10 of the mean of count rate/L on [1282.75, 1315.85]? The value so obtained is 0.23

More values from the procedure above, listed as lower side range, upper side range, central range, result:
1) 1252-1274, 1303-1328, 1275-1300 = 0.05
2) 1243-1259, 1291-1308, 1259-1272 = -0.24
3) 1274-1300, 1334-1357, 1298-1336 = 0.07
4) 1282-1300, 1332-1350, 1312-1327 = 0.00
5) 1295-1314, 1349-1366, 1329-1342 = -0.15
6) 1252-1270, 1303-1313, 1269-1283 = -0.14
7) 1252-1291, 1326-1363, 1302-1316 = 0.22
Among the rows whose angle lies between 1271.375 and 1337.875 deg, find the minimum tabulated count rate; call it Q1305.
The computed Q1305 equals 97.6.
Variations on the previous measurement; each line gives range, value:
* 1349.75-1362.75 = 139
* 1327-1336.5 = 142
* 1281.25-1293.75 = 106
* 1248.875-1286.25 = 75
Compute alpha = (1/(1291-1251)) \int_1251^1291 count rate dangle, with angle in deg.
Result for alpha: 122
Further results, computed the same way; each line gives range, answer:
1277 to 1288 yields 125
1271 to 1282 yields 131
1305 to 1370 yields 135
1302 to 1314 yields 106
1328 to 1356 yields 143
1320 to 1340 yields 141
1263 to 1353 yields 127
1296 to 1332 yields 119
